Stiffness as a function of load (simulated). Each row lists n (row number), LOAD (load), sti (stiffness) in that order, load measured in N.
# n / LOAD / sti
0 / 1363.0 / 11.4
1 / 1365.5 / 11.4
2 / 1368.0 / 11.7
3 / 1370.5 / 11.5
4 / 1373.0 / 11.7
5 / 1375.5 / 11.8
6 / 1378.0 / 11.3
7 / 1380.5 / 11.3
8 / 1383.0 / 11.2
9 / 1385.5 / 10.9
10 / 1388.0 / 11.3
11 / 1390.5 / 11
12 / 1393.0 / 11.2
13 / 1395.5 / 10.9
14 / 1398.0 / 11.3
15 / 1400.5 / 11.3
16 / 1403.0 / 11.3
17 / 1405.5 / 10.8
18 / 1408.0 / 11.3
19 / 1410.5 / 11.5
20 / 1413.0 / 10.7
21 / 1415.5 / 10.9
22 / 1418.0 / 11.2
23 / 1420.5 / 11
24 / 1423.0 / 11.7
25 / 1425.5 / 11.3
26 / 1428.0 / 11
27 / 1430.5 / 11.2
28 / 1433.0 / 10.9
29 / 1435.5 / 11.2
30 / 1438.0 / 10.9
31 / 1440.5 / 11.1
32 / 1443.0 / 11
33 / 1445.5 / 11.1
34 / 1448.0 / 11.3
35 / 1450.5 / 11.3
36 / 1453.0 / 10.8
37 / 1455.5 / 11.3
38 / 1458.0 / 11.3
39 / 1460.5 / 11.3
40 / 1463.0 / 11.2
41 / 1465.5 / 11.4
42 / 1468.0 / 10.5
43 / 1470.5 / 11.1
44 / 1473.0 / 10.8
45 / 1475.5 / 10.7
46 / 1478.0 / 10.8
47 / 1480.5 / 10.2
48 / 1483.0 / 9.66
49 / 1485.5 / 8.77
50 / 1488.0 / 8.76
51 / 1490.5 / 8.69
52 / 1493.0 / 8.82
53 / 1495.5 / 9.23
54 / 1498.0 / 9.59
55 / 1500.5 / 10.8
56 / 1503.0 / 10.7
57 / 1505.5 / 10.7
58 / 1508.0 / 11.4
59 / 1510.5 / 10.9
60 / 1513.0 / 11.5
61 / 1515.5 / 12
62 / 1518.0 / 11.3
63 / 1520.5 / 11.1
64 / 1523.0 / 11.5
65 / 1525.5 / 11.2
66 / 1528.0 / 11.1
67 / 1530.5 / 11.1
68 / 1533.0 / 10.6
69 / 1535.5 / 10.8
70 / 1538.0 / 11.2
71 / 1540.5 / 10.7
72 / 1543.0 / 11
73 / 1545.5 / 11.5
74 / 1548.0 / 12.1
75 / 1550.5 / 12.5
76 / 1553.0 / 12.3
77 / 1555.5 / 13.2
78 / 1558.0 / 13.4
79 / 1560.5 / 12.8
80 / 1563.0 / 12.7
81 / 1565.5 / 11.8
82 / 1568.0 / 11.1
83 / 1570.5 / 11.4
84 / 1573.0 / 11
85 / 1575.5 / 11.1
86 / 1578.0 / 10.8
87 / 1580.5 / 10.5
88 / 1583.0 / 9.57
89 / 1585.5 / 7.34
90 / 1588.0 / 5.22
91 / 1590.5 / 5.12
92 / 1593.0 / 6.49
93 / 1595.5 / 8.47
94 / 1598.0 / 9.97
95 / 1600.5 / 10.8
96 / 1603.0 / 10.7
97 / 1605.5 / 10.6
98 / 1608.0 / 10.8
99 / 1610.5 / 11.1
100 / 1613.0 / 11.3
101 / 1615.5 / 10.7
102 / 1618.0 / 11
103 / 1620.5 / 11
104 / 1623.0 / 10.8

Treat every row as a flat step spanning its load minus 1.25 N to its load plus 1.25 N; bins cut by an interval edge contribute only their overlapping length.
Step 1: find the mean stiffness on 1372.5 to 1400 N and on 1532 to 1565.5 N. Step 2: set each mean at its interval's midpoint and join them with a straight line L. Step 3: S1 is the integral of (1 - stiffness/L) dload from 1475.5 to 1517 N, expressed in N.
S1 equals 5.4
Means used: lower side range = 11.3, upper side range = 11.9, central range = 10.2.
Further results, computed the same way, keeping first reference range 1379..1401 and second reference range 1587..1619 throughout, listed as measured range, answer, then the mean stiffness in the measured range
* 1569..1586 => -1.32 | 10.4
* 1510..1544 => -3.75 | 11.1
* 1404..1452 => -1.25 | 11.1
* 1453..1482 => -1.16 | 10.9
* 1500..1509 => -0.59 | 10.9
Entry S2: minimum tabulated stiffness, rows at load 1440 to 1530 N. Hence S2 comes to 8.69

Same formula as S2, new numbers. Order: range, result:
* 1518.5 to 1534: 10.6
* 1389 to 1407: 10.8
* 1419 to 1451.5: 10.9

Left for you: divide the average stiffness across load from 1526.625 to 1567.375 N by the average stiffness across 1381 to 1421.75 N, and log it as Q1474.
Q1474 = 1.06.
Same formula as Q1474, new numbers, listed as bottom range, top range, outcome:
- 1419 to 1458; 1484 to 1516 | 0.91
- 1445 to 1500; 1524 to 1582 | 1.11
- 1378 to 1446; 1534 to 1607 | 0.95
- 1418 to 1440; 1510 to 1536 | 1.01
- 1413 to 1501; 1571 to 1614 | 0.89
